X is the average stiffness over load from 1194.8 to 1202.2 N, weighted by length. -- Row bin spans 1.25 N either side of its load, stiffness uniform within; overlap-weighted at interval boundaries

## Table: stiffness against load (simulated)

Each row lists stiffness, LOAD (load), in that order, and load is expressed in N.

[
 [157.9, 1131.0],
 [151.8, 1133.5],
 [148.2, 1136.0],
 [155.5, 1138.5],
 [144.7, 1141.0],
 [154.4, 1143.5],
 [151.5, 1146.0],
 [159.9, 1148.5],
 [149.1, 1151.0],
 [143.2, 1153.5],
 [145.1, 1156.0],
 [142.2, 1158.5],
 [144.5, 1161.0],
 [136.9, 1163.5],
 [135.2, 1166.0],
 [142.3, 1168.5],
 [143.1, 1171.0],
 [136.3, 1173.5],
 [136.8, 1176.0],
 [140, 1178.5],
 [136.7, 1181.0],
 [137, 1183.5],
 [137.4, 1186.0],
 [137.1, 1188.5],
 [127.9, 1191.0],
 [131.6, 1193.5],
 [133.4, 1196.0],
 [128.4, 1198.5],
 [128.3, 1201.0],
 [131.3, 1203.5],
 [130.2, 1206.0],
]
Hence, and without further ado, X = 130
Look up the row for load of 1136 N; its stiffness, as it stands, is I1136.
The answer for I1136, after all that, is 148.2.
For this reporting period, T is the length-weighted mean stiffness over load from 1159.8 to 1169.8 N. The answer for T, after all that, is 140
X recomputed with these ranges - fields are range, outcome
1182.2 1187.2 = 137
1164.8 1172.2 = 140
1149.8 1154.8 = 146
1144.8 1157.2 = 150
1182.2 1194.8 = 134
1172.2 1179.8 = 138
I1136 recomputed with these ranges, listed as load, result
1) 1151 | 149.1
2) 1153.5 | 143.2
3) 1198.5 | 128.4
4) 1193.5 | 131.6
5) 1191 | 127.9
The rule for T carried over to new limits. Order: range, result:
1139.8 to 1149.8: 153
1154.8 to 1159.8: 144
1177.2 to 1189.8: 138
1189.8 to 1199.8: 130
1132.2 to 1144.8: 151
